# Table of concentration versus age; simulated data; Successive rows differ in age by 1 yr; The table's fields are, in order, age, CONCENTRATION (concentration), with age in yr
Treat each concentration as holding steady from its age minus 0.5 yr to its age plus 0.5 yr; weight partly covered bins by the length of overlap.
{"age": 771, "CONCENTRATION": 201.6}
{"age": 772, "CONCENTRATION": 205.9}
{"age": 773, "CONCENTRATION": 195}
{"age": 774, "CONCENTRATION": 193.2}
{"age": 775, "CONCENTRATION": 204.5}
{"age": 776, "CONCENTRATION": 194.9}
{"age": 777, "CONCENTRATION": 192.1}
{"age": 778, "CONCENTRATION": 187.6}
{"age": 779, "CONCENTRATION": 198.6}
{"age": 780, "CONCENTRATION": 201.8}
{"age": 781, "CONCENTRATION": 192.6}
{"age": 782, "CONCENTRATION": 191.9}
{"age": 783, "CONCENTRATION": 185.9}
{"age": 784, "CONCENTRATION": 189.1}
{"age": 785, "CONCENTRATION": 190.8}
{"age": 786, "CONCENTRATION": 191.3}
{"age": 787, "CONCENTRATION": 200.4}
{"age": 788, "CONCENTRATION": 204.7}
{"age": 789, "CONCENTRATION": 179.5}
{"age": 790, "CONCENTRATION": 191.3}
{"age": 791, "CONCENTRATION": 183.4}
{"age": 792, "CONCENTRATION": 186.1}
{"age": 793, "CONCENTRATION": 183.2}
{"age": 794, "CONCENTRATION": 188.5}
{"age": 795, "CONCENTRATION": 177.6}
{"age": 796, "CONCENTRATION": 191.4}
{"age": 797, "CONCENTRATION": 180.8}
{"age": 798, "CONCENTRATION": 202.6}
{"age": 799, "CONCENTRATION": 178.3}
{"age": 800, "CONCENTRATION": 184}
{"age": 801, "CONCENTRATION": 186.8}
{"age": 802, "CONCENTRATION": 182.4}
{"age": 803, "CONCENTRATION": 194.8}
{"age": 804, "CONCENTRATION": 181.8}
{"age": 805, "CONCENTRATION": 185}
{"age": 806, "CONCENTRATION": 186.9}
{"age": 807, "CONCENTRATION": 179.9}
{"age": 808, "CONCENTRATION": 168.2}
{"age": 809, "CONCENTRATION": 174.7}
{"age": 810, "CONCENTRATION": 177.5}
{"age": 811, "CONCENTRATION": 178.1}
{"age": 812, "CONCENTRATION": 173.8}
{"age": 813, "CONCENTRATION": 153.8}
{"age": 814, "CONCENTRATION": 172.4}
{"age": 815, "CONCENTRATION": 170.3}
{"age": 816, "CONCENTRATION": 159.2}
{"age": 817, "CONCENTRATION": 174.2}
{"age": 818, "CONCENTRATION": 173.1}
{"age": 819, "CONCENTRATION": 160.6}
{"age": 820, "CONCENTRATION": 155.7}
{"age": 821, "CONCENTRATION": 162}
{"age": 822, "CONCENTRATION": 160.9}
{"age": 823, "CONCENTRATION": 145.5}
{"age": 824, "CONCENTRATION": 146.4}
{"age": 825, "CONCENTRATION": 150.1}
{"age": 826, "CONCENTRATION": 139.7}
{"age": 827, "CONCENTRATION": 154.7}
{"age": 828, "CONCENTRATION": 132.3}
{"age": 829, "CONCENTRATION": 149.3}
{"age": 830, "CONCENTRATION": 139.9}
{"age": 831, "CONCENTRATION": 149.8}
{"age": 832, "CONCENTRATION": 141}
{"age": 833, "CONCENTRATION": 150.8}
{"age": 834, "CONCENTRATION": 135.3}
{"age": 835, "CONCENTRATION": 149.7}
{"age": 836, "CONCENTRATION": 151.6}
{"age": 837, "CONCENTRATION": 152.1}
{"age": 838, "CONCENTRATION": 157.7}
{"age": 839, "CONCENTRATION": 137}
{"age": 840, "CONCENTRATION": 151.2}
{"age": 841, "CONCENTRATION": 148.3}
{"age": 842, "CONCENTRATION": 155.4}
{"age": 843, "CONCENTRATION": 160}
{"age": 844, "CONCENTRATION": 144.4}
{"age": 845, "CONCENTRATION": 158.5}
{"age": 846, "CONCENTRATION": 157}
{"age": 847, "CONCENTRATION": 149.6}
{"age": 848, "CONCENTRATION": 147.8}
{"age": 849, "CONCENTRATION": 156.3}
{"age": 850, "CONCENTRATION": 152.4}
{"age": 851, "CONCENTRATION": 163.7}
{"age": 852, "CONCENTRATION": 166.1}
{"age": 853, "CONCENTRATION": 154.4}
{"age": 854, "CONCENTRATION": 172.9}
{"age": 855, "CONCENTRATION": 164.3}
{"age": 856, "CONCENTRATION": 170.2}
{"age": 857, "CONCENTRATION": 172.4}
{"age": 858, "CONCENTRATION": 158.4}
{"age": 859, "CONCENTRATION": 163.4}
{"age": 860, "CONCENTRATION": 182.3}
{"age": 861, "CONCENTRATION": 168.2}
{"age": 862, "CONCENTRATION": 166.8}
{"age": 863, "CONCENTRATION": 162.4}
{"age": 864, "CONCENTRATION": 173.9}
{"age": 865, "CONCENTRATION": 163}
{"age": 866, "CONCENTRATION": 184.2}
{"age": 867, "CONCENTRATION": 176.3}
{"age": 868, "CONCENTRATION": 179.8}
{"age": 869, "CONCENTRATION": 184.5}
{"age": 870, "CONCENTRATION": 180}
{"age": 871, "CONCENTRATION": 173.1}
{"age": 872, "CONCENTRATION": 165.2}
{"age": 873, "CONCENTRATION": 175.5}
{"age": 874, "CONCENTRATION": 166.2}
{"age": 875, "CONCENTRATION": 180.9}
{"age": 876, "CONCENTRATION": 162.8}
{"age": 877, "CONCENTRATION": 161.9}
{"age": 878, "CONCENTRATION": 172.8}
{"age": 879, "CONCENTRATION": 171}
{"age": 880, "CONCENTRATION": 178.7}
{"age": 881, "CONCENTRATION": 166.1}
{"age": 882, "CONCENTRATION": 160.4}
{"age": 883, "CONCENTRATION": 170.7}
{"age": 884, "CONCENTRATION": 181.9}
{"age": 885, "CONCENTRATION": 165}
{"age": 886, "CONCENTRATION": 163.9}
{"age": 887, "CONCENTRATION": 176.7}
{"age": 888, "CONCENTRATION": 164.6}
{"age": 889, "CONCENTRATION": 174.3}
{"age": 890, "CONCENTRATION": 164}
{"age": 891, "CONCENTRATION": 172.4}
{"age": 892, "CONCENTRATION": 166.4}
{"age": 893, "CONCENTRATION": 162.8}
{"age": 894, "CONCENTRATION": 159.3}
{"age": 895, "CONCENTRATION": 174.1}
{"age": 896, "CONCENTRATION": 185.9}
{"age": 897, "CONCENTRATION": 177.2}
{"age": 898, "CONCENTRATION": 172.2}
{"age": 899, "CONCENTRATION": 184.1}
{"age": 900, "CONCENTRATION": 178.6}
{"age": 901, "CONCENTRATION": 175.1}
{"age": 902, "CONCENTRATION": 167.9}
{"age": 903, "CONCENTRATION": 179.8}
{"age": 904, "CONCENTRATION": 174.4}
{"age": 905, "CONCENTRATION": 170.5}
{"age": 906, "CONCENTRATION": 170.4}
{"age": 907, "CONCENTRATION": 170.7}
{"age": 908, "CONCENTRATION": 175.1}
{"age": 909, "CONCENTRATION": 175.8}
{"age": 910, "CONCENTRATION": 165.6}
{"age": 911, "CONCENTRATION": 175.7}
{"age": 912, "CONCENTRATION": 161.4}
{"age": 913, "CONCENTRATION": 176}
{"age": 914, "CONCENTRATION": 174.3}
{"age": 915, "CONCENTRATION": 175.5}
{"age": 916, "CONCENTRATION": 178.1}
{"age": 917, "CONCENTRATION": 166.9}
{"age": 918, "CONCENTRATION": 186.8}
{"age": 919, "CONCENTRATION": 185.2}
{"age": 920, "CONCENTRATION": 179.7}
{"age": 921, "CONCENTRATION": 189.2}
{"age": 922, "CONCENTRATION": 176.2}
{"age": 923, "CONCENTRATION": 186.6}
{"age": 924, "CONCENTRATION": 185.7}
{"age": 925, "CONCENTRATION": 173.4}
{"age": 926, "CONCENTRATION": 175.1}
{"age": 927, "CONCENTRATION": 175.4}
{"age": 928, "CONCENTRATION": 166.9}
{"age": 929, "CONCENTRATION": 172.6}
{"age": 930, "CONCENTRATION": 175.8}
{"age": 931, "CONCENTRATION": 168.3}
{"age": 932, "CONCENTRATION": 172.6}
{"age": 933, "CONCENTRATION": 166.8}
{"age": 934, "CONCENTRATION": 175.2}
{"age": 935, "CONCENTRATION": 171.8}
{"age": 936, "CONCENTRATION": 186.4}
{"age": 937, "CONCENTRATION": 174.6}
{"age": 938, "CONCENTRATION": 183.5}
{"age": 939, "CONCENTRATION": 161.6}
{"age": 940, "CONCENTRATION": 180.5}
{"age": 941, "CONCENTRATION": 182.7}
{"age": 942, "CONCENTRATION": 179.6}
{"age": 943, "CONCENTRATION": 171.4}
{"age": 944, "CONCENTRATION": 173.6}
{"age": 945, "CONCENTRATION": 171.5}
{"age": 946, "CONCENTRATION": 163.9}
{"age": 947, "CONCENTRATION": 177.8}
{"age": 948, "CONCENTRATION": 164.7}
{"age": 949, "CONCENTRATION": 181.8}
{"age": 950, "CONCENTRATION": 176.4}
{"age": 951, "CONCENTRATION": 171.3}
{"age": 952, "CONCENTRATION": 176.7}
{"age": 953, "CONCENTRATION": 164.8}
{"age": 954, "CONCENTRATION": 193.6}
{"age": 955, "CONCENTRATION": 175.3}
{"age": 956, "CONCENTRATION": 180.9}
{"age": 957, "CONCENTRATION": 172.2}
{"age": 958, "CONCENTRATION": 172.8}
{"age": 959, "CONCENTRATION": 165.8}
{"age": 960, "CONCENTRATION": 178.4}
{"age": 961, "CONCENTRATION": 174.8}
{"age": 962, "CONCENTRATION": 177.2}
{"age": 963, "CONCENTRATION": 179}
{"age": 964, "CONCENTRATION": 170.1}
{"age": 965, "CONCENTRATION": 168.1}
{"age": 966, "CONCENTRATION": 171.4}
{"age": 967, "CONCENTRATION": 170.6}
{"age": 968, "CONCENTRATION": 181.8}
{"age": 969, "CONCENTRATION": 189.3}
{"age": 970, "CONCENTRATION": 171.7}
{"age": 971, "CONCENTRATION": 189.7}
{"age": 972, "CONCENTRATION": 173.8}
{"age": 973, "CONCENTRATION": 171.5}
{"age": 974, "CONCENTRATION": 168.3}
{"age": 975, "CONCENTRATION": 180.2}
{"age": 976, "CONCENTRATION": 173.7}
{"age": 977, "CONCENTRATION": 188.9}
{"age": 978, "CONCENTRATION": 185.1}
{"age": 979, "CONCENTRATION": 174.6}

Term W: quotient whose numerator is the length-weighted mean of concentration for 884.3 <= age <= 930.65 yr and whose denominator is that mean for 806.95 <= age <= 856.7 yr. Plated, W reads 1.1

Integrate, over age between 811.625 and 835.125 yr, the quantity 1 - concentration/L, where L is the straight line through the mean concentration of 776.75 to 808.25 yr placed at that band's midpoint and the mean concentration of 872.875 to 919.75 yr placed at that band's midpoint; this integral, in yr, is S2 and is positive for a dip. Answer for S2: 3.8 yr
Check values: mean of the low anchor 188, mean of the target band 154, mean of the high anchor 172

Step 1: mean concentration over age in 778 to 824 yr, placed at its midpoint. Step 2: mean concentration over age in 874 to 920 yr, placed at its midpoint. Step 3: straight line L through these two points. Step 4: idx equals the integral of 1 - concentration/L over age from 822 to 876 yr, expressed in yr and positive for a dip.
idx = 5.2 yr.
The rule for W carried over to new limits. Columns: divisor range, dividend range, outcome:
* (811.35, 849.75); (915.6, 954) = 1.15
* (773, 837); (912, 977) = 1.01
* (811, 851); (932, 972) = 1.14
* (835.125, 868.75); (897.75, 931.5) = 1.09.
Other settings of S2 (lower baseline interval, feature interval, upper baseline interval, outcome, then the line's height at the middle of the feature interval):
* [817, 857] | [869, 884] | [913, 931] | -0.6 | 165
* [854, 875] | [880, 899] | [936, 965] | 0.2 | 173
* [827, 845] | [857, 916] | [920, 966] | -4.1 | 161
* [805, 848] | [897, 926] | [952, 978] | -1.2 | 169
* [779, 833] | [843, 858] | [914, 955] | 1.3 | 175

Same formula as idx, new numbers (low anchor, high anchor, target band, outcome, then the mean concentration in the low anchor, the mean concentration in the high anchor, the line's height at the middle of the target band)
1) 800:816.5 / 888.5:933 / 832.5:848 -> 2.25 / 177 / 174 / 176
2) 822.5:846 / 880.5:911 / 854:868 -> -1.05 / 148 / 172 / 158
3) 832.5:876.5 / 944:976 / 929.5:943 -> -0.24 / 162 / 175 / 172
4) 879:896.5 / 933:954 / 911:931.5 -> -0.43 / 170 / 175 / 173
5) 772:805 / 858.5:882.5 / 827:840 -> 2.45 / 190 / 172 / 180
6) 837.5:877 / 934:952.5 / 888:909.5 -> -0.42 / 164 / 175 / 169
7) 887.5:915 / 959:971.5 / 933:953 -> 0.05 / 172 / 176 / 175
